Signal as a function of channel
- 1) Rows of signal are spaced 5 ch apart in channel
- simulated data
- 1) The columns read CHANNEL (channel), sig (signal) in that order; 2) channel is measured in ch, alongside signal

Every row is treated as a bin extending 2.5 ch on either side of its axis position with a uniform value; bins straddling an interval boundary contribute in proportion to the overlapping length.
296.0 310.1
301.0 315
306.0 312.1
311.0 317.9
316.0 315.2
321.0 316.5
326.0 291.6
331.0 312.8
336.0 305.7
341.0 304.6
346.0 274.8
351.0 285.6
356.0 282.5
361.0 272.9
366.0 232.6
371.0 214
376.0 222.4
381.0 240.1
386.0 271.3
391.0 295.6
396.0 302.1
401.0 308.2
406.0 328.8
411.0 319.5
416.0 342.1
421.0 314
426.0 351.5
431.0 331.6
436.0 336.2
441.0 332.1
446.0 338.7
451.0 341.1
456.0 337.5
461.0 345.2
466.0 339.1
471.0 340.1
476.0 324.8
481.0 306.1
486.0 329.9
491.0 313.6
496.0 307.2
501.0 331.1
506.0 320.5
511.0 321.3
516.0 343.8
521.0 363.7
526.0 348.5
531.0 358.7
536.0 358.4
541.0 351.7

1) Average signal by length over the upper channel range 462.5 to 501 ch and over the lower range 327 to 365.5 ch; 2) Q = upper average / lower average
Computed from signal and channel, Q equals 1.1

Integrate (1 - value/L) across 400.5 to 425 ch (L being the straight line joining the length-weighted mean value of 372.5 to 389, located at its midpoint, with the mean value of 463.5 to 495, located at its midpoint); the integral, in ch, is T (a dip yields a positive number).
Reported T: -5.0 ch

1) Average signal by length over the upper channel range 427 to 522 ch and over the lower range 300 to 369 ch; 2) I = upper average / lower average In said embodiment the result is 1.1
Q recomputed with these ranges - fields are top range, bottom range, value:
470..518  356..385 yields 1.33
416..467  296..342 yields 1.09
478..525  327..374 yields 1.18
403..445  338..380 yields 1.27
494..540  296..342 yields 1.10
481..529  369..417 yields 1.16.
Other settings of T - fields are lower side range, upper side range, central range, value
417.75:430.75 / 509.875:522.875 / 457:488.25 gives 0.7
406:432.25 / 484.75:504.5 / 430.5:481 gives -1.5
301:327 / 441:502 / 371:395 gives 4.8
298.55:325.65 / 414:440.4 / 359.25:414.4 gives 8.9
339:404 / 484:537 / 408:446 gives -4.7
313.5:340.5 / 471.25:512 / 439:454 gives -1.0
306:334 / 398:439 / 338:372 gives 5.1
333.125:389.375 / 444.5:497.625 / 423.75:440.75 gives -1.8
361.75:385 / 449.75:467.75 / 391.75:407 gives -2.5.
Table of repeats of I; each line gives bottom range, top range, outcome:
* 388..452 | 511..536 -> 1.08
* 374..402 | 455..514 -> 1.20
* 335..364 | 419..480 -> 1.17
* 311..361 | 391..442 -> 1.09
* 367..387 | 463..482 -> 1.41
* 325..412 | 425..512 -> 1.18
